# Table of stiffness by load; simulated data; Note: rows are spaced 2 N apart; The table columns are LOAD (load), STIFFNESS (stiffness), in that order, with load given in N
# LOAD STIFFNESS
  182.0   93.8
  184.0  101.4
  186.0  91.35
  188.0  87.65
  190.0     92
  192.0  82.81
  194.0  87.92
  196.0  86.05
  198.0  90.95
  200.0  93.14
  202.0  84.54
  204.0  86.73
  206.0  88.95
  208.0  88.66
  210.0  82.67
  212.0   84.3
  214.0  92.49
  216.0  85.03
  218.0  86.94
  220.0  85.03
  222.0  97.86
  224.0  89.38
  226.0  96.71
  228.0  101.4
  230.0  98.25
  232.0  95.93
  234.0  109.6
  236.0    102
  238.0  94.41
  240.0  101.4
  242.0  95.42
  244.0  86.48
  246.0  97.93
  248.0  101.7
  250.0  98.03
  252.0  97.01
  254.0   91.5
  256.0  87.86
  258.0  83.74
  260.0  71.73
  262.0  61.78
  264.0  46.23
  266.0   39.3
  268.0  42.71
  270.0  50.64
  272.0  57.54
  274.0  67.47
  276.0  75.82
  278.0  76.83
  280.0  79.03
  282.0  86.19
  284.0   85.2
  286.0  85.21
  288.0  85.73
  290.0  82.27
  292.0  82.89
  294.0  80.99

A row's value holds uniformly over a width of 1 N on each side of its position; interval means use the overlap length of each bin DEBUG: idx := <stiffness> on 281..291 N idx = 84.9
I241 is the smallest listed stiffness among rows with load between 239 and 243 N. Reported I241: 95.42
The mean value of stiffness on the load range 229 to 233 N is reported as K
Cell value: 97.1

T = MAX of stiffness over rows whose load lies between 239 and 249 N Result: 101.7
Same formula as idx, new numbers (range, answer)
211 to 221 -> 86.8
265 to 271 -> 44.2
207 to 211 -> 85.7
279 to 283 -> 82.6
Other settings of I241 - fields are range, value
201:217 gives 82.67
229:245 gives 86.48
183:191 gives 87.65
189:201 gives 82.81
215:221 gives 85.03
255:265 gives 46.23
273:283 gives 67.47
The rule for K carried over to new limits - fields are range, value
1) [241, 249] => 95.4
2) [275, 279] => 76.3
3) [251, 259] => 90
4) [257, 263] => 72.4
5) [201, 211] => 86.3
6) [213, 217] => 88.8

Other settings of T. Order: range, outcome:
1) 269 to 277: 75.82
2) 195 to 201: 93.14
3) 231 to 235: 109.6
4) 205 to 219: 92.49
